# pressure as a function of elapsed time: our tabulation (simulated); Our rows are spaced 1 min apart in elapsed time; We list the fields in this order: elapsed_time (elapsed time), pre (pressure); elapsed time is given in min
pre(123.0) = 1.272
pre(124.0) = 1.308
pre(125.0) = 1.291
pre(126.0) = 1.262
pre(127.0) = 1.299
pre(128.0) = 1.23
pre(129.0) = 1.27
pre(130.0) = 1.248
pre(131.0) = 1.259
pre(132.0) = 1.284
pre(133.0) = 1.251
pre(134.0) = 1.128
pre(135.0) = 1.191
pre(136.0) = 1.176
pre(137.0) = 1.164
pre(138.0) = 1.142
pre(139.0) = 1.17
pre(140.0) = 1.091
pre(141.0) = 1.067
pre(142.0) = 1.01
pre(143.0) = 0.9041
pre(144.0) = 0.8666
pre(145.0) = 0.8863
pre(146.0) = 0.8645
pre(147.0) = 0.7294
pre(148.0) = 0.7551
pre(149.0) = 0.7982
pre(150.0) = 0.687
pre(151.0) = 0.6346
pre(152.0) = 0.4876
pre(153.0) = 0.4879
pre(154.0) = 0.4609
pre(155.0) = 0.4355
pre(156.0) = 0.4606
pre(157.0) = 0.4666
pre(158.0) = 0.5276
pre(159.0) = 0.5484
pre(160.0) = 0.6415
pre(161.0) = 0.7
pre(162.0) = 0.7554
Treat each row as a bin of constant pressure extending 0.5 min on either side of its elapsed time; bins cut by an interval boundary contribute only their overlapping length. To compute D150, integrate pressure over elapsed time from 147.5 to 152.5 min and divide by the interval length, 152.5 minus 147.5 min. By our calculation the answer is 0.672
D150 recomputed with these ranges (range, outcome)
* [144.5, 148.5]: 0.809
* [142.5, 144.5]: 0.885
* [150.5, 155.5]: 0.501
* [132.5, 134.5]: 1.19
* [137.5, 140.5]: 1.13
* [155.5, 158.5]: 0.485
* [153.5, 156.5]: 0.452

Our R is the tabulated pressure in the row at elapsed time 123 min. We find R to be 1.272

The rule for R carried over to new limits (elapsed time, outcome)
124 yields 1.308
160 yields 0.6415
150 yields 0.687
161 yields 0.7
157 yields 0.4666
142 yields 1.01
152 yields 0.4876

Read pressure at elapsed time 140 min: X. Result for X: 1.091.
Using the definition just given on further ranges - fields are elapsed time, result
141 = 1.067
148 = 0.7551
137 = 1.164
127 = 1.299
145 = 0.8863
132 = 1.284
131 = 1.259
